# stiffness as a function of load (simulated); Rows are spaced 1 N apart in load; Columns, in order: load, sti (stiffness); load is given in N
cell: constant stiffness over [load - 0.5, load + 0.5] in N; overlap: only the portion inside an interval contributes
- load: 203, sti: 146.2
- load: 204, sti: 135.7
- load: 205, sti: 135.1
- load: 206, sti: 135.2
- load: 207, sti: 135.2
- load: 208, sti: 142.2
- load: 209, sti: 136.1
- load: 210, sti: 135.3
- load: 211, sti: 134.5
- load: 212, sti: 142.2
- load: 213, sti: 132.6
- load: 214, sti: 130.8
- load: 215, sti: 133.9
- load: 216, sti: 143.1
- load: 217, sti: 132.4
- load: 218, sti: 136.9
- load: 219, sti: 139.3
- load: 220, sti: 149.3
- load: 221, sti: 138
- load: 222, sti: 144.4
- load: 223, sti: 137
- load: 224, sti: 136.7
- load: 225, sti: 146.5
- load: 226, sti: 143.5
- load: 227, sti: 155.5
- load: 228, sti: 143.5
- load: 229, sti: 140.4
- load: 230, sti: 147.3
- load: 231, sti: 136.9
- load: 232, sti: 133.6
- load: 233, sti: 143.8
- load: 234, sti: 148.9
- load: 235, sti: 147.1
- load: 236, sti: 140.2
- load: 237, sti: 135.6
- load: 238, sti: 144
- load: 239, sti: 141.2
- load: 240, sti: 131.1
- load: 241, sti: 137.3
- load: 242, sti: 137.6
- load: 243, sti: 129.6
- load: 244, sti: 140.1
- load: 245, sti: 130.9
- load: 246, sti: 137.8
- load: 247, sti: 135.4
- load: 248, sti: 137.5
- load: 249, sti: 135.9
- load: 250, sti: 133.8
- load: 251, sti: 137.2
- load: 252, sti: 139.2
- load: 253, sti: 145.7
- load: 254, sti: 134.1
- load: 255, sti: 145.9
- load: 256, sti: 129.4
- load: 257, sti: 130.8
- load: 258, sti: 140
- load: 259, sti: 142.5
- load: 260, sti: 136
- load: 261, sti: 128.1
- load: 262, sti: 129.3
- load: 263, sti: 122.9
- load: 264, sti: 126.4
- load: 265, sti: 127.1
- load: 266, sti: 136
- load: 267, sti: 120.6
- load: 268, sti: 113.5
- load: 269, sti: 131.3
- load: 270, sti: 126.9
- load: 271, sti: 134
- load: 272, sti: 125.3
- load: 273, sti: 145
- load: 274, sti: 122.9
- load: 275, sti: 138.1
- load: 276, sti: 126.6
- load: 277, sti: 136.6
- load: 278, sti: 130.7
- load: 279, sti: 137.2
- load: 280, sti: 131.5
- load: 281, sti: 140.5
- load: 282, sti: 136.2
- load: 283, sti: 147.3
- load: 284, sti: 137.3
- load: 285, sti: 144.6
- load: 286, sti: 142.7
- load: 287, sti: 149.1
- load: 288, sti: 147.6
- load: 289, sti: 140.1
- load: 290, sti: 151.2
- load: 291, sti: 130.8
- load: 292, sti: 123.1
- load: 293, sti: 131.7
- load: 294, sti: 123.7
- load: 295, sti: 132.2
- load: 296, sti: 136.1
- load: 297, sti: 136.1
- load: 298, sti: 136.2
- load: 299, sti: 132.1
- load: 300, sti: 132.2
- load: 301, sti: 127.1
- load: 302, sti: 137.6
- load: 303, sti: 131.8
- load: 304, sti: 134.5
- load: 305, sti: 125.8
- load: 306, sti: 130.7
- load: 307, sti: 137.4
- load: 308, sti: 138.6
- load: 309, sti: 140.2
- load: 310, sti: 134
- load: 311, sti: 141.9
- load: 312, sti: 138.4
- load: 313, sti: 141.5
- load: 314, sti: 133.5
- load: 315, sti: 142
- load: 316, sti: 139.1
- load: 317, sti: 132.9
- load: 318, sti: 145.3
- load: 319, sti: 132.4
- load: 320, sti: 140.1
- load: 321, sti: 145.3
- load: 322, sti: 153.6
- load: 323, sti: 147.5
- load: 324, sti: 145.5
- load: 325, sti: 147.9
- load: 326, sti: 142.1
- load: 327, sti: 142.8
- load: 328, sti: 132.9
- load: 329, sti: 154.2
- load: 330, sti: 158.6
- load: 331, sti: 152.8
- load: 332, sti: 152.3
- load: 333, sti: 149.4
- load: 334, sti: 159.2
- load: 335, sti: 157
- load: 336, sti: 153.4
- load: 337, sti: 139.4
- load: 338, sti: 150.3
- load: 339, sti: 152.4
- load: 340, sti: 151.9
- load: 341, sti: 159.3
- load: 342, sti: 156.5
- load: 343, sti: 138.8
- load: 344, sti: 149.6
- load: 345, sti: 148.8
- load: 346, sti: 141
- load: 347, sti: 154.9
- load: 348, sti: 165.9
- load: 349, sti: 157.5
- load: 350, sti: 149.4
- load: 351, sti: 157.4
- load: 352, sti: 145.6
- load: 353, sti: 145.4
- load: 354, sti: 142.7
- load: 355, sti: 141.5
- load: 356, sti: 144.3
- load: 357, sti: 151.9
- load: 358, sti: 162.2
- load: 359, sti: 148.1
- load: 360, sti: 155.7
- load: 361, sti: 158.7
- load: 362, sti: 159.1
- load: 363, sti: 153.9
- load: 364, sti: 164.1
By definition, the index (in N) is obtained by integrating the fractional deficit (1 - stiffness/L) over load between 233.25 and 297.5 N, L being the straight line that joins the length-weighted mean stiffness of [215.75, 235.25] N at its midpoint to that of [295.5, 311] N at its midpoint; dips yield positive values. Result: 1.2 N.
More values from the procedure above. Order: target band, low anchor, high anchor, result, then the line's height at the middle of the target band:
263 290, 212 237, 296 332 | 1.1 N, 140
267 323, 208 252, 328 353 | 4.1 N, 147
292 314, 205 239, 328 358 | 2.0 N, 147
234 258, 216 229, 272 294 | 0.4 N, 140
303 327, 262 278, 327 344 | 0.8 N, 144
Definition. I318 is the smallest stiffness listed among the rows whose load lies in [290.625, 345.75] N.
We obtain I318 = 123.1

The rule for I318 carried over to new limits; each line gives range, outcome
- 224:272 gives 113.5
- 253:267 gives 120.6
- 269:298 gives 122.9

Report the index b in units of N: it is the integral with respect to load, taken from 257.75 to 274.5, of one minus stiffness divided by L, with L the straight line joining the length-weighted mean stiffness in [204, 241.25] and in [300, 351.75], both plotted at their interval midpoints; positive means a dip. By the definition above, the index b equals 1.43 N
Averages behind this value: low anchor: 140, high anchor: 145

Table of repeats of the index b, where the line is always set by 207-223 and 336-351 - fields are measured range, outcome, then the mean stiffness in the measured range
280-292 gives 0.34 N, 141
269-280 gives 0.91 N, 132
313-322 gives 0.54 N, 140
